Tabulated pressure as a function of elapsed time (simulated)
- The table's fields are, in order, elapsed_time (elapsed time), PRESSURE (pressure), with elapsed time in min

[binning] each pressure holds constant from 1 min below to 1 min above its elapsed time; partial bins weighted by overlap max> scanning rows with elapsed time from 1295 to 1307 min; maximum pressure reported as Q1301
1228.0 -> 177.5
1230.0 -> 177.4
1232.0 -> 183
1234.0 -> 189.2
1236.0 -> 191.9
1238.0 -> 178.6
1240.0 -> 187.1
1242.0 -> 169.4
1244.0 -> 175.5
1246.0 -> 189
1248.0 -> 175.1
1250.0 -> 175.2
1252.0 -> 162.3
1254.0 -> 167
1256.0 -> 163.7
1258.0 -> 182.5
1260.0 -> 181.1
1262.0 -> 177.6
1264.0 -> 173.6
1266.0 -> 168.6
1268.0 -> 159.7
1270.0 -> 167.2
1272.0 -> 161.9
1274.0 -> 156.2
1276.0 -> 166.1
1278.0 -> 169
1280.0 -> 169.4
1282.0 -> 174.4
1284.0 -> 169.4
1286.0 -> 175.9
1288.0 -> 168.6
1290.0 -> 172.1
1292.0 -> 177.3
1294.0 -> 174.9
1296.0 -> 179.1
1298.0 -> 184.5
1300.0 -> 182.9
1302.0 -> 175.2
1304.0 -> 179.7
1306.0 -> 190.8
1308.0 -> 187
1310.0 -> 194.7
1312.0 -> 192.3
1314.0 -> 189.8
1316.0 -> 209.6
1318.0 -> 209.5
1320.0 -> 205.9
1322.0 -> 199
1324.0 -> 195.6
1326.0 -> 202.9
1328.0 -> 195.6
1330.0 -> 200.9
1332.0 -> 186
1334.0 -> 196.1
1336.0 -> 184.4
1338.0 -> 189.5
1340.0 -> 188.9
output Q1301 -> 190.8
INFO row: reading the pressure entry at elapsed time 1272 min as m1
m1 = 161.9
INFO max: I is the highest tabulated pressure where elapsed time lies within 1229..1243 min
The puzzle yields 191.9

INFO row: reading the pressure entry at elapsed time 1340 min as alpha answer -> 188.9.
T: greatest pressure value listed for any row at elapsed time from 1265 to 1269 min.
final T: 168.6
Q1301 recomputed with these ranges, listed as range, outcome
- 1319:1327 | 205.9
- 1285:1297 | 179.1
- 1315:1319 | 209.6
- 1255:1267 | 182.5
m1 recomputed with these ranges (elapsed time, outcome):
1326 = 202.9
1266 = 168.6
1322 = 199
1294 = 174.9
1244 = 175.5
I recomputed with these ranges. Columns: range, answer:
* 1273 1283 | 174.4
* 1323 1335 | 202.9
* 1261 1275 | 177.6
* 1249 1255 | 175.2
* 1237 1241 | 187.1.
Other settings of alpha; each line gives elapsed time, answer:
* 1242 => 169.4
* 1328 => 195.6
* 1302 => 175.2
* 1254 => 167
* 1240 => 187.1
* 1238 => 178.6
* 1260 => 181.1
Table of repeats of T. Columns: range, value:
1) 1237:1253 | 189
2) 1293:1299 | 184.5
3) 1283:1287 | 175.9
